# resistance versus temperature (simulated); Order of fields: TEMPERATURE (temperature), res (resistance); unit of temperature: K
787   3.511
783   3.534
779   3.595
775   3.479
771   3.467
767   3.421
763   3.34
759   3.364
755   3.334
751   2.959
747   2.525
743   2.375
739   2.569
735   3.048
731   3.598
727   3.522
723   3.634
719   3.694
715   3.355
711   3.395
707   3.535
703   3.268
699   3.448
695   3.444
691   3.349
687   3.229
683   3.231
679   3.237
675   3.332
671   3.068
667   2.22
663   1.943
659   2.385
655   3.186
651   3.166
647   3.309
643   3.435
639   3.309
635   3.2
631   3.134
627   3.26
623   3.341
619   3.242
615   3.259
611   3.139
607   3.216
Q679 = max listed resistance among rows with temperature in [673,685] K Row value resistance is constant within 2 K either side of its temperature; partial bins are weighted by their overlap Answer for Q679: 3.332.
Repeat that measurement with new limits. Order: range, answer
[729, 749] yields 3.598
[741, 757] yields 3.334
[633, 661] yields 3.435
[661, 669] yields 2.22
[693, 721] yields 3.694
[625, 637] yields 3.26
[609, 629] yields 3.341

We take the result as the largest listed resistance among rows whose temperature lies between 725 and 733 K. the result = 3.598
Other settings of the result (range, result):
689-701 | 3.448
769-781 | 3.595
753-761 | 3.364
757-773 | 3.467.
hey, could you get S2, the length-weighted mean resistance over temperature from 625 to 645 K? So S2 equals 3.27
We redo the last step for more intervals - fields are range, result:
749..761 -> 3.22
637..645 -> 3.37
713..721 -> 3.52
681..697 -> 3.31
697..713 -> 3.41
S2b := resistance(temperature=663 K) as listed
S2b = 1.943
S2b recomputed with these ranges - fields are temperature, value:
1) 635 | 3.2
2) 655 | 3.186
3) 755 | 3.334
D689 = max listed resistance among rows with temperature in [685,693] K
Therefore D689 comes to 3.349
